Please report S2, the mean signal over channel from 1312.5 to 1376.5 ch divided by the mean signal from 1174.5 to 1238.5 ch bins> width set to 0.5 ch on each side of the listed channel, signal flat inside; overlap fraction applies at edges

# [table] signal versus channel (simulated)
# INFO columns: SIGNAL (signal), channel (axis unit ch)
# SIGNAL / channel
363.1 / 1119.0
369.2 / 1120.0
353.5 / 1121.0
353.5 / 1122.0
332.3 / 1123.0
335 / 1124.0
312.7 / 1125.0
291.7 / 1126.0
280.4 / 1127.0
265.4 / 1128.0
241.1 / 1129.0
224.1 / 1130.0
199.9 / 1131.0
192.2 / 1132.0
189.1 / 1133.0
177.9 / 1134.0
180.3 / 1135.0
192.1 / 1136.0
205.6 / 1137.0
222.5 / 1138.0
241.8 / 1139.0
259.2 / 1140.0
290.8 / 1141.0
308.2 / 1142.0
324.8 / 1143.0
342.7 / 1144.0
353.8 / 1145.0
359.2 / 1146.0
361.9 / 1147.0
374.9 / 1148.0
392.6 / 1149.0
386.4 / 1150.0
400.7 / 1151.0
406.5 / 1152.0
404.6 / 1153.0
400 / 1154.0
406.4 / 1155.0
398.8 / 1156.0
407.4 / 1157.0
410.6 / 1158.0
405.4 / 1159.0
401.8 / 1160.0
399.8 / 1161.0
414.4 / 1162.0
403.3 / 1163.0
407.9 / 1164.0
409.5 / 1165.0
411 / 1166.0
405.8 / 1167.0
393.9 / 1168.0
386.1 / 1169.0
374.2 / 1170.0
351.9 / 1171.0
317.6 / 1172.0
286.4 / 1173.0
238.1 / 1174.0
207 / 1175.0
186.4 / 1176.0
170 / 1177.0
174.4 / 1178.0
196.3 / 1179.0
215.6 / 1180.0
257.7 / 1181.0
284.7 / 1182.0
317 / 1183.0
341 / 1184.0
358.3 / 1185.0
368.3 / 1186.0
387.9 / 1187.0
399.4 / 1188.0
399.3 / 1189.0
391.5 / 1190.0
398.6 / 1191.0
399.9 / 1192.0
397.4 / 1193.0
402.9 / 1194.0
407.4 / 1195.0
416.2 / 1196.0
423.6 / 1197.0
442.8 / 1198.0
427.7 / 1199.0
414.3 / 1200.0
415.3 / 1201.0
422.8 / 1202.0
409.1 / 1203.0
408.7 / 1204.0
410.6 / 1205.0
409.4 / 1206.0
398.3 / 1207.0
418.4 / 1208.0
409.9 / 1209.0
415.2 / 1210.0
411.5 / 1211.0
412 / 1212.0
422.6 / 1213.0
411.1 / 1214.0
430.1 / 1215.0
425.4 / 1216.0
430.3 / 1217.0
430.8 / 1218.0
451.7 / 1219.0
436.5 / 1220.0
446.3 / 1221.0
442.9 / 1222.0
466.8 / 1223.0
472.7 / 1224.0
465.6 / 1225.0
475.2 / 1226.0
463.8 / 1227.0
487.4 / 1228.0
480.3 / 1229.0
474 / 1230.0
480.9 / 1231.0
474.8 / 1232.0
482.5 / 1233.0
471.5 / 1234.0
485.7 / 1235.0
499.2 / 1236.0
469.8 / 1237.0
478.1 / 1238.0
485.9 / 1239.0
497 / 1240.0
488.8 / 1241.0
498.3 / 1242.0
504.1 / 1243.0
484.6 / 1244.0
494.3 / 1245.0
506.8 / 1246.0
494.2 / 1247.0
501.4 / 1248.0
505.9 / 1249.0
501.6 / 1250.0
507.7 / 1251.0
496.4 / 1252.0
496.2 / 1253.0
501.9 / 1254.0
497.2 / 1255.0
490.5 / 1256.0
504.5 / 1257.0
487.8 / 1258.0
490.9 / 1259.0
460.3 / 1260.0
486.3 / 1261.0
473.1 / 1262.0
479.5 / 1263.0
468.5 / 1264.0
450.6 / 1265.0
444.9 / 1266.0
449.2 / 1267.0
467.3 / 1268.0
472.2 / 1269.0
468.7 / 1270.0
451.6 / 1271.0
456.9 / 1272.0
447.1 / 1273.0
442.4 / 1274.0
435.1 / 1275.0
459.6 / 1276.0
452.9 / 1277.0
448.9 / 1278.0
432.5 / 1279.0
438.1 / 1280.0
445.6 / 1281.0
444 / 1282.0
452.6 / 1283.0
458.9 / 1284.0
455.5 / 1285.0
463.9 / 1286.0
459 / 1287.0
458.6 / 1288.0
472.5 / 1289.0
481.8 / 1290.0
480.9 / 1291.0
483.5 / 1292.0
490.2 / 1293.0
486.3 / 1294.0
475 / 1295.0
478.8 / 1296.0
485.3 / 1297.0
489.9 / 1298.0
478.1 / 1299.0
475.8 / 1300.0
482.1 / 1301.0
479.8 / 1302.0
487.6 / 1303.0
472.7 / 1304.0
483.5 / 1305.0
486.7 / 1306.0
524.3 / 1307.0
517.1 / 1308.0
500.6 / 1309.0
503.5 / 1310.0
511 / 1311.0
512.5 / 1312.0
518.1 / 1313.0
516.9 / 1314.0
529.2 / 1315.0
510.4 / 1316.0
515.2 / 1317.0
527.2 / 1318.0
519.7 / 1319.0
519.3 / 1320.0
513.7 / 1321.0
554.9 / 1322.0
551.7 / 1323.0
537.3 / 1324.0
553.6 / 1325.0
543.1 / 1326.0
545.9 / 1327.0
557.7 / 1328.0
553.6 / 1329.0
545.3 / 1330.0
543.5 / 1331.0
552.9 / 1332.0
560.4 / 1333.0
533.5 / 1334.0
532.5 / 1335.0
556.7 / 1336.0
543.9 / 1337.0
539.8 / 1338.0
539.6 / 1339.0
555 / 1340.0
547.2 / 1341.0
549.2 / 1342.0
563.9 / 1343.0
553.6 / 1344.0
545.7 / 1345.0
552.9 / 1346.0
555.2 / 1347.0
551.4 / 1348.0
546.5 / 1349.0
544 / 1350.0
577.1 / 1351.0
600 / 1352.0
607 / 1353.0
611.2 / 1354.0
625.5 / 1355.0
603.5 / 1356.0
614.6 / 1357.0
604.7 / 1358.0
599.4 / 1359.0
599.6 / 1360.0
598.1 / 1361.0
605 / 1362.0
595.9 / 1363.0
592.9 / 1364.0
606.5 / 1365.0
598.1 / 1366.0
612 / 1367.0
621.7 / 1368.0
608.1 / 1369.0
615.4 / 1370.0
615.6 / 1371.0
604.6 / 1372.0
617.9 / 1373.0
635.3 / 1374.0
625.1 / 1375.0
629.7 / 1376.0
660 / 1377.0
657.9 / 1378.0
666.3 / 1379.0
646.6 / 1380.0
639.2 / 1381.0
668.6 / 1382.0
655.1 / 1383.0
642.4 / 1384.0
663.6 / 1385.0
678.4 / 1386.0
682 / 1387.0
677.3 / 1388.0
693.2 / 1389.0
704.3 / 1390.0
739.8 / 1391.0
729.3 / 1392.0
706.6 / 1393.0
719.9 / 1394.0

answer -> 1.4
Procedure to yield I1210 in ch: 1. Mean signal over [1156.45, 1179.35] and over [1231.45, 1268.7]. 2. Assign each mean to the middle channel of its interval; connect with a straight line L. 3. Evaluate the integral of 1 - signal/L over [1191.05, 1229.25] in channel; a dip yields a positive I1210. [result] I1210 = -1.3 ch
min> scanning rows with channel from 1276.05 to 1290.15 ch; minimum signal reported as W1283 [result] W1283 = 432.5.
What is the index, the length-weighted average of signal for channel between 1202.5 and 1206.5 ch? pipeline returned 409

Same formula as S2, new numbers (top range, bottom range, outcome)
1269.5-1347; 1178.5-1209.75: 1.33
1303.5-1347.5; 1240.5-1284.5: 1.13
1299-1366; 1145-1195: 1.54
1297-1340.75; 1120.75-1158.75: 1.68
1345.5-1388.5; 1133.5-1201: 1.79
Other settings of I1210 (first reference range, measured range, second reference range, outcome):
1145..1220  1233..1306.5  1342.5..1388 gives 1.7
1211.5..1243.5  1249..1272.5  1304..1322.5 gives 0.2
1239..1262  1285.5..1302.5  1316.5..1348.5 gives 1.4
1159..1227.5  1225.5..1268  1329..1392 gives -3.0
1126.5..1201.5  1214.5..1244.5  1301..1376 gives -3.7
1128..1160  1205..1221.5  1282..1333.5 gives -1.2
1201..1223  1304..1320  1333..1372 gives 0.7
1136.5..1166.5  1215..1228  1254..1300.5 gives -0.9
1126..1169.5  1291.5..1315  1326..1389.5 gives 1.5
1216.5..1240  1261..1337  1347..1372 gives 6.5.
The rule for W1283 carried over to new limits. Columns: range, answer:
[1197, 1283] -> 398.3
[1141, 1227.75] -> 170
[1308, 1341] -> 500.6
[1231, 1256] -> 469.8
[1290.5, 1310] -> 472.7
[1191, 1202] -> 397.4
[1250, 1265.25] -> 450.6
